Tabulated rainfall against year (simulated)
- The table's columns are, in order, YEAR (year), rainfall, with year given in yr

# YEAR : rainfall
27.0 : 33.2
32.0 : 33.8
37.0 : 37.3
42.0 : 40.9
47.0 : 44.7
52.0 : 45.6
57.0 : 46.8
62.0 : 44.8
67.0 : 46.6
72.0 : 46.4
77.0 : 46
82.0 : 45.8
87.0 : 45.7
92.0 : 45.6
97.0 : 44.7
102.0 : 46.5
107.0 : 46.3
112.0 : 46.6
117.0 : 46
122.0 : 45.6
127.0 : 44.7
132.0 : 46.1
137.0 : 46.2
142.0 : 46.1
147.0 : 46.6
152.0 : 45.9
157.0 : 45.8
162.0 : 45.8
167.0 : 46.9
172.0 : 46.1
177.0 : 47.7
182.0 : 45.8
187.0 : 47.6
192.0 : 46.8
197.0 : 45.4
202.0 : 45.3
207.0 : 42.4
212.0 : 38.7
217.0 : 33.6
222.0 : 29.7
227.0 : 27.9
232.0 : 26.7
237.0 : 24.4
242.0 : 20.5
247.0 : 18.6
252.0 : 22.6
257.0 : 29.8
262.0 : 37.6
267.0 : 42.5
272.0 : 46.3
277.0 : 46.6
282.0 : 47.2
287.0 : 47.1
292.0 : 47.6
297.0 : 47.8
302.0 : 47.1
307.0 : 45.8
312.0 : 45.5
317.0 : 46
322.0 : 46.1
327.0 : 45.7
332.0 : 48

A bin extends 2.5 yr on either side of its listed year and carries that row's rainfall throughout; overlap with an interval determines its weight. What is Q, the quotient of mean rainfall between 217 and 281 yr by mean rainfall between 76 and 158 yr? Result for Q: 0.69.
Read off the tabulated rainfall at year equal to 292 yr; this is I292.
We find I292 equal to 47.6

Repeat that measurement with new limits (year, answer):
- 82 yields 45.8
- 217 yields 33.6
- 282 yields 47.2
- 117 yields 46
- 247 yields 18.6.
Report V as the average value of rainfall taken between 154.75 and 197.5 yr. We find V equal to 46.5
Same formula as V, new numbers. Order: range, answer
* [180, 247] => 35.8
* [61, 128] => 45.9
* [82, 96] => 45.6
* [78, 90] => 45.8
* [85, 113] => 45.9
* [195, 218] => 41.5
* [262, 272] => 42.2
